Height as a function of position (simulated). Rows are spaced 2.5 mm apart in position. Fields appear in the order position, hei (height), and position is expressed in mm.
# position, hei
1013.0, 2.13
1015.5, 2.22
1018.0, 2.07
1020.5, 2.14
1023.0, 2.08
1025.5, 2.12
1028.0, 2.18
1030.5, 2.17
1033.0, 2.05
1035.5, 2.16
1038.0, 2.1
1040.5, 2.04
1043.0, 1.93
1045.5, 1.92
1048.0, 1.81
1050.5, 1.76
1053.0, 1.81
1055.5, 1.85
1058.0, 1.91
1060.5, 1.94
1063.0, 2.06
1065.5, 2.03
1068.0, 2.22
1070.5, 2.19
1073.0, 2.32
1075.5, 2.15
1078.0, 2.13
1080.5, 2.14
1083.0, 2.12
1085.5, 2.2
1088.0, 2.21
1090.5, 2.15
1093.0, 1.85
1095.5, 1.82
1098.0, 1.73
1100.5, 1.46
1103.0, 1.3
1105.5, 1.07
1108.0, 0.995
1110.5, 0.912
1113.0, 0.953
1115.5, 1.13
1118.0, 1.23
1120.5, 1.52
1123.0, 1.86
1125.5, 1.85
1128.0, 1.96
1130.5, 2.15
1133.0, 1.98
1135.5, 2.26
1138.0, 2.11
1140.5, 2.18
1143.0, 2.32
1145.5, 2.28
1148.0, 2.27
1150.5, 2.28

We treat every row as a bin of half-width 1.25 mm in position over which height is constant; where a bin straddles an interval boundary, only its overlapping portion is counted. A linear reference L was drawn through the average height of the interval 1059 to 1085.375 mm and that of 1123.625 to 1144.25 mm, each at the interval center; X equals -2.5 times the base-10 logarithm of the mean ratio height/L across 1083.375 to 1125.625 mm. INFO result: 0.34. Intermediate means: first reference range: 2.13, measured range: 1.55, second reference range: 2.09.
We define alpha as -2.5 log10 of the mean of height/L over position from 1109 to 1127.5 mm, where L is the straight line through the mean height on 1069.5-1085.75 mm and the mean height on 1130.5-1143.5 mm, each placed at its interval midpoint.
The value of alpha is 0.50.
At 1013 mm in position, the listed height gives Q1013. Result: 2.13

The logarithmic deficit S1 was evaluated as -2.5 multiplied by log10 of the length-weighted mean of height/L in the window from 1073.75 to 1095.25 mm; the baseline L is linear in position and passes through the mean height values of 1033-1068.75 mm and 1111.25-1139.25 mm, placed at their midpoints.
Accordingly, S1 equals -0.14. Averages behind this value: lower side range 1.97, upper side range 1.71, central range 2.11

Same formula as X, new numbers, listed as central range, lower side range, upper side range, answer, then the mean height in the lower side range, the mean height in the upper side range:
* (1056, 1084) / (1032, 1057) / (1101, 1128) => -0.225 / 1.94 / 1.32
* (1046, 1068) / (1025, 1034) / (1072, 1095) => 0.116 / 2.13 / 2.13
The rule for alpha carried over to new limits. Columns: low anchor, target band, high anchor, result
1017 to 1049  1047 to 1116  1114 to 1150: 0.12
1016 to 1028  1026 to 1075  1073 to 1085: 0.06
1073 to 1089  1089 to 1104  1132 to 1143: 0.24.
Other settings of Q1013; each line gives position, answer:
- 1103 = 1.3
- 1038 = 2.1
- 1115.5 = 1.13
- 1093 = 1.85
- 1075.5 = 2.15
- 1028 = 2.18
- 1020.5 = 2.14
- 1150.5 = 2.28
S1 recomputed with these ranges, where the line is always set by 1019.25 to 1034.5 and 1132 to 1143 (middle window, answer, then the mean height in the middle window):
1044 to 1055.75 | 0.17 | 1.83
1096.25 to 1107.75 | 0.48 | 1.37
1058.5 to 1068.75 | 0.05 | 2.04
